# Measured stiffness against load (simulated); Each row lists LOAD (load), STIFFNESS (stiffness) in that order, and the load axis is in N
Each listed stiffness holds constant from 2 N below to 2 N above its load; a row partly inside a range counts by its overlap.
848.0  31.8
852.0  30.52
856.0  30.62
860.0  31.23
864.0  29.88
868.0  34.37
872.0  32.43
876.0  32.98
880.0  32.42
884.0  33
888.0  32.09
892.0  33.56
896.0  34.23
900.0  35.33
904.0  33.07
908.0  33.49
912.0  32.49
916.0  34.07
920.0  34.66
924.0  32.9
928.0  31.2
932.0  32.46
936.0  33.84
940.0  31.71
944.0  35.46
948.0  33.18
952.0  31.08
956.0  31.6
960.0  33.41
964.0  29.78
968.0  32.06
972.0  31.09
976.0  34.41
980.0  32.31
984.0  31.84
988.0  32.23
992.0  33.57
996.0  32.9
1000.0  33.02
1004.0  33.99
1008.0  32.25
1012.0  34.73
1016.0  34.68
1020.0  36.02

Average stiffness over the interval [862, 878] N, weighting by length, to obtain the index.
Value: 32.4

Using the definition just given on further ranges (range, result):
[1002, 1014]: 33.7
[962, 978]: 31.8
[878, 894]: 32.8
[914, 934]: 33.1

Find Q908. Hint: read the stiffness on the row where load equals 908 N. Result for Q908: 33.49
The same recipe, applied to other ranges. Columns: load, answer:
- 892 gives 33.56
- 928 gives 31.2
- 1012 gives 34.73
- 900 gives 35.33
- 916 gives 34.07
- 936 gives 33.84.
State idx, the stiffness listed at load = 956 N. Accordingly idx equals 31.6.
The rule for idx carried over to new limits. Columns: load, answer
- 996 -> 32.9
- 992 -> 33.57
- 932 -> 32.46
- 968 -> 32.06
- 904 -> 33.07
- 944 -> 35.46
